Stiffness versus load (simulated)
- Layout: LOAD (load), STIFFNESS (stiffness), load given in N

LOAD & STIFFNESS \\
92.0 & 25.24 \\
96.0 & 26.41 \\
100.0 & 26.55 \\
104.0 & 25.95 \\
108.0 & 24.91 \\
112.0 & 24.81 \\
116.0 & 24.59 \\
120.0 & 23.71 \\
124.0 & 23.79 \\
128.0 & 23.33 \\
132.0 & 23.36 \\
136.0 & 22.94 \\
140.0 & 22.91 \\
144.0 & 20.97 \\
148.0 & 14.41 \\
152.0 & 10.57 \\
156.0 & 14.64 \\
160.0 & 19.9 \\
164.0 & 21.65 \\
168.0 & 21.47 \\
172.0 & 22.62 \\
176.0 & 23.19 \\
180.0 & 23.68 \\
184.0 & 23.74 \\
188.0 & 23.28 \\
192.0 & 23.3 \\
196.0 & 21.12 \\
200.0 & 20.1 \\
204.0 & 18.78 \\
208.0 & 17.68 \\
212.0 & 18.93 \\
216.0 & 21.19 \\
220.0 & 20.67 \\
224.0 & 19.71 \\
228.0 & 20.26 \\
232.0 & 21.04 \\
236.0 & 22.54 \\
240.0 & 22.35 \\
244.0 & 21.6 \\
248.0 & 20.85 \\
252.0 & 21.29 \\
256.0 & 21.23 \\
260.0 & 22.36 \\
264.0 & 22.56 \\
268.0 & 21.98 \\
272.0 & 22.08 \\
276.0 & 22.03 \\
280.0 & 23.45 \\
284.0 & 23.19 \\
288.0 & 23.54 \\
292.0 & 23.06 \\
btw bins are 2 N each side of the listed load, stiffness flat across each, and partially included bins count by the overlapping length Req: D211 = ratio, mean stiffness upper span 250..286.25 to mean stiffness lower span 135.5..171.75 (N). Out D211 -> 1.2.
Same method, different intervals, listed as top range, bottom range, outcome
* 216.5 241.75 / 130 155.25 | 1.11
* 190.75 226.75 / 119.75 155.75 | 0.99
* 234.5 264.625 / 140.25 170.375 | 1.21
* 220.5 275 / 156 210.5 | 1.01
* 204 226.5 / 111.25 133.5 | 0.82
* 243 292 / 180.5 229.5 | 1.07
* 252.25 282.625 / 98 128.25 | 0.90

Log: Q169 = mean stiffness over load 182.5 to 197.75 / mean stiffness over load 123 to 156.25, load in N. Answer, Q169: 1.2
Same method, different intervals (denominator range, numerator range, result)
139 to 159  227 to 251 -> 1.30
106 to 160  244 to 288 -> 1.05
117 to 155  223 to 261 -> 1.04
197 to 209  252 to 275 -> 1.15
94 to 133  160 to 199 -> 0.91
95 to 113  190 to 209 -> 0.79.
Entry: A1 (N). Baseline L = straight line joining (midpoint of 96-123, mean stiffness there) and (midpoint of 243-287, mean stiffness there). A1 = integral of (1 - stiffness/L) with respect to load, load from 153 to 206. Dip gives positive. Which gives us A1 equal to 5.8 N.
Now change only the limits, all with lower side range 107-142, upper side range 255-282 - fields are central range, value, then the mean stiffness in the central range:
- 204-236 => 3.88 N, 20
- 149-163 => 4.77 N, 15.5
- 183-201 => 0.57 N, 22.4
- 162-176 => 0.73 N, 22.1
